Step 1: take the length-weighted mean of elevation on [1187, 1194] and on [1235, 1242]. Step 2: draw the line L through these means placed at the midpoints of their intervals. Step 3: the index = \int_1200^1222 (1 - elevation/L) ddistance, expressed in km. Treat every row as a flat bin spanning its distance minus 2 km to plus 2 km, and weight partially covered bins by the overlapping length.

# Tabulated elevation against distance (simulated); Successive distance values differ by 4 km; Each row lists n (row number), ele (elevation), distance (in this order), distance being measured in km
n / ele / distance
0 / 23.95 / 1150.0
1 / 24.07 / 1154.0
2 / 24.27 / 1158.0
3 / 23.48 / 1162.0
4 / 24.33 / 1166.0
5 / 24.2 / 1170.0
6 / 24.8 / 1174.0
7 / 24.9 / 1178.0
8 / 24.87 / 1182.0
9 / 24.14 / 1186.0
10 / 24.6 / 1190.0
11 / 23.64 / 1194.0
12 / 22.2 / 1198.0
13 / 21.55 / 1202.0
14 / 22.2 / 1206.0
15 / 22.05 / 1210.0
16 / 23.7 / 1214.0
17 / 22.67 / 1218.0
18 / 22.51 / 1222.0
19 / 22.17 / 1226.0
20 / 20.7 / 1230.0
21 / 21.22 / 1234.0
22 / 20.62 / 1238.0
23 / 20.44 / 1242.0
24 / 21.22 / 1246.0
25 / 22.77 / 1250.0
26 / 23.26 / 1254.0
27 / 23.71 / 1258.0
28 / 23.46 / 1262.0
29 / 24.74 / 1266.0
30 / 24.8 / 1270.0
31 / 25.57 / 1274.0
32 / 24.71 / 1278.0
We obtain 0.2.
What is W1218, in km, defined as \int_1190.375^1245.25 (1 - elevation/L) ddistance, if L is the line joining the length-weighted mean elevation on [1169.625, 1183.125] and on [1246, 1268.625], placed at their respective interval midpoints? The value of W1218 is 4.6 km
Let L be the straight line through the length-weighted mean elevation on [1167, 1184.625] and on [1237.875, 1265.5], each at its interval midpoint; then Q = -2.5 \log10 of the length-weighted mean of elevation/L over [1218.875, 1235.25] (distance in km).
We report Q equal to 0.07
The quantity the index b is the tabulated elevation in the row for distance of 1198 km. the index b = 22.2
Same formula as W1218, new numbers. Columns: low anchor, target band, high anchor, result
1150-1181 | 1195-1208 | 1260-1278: 1.2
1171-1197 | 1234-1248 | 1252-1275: 2.0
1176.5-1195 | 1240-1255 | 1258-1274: 1.6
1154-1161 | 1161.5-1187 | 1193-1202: -1.1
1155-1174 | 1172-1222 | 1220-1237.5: -1.2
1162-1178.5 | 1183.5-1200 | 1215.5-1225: 0.0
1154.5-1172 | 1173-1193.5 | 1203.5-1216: -1.0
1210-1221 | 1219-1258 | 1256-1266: 2.6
